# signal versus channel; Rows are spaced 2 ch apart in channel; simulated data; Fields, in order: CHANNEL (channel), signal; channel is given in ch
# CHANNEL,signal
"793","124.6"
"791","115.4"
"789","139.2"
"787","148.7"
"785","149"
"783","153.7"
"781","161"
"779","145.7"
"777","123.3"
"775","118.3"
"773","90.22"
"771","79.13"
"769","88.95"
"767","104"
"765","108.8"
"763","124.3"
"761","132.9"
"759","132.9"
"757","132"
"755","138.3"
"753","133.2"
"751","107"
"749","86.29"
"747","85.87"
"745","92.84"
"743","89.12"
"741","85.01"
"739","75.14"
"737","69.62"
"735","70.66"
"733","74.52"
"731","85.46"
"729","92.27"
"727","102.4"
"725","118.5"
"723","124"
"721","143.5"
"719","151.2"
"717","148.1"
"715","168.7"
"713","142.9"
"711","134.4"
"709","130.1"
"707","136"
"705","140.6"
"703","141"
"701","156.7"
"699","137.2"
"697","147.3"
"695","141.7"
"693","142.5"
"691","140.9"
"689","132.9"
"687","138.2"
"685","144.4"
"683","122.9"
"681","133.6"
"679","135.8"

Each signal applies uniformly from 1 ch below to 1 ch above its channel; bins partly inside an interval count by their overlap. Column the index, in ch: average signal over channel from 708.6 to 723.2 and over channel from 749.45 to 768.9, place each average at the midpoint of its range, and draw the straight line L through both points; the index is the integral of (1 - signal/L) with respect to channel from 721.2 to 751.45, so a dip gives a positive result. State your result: 9.5 ch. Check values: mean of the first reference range 144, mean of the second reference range 121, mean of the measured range 91.7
